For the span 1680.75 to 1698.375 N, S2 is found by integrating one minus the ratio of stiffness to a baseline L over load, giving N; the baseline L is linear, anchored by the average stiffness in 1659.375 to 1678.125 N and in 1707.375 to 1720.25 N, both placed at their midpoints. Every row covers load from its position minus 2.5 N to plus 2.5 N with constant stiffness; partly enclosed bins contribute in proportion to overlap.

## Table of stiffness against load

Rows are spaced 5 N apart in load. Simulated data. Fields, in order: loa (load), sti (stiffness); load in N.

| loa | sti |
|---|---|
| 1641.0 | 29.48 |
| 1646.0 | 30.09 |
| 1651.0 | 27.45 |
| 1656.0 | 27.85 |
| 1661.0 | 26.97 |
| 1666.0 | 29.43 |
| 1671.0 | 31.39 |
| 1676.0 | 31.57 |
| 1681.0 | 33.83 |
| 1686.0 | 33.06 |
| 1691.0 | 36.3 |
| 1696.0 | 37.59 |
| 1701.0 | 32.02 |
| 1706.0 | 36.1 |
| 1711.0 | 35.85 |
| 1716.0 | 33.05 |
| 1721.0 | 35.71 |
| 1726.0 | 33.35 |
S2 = -1.7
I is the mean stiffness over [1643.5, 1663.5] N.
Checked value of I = 28.1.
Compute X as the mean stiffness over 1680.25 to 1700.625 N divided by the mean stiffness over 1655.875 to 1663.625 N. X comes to 1.3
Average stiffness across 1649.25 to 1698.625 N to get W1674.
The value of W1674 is 31.6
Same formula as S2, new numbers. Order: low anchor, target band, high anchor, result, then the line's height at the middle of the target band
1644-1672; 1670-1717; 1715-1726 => -3.40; 31.9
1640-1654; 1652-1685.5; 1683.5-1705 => 1.55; 31.6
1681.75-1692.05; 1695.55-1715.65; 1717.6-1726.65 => -0.26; 34.5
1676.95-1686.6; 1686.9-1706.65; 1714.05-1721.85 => -0.96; 33.6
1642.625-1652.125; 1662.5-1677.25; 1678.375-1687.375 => 0.64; 31.8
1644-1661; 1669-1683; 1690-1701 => 0.08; 32.4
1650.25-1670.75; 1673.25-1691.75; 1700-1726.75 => -1.47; 30.9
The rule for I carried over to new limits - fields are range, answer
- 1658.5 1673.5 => 29.3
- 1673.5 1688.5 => 32.8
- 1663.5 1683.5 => 31.6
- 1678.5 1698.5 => 35.2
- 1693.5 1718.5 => 34.9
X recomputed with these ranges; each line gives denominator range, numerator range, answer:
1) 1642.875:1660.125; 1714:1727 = 1.20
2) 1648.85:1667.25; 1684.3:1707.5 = 1.26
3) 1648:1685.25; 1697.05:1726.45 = 1.15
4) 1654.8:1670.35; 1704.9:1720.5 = 1.23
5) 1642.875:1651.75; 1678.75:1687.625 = 1.15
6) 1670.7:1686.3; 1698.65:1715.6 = 1.06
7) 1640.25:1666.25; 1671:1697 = 1.20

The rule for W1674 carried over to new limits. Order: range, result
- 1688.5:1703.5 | 35.3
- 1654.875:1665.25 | 27.7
